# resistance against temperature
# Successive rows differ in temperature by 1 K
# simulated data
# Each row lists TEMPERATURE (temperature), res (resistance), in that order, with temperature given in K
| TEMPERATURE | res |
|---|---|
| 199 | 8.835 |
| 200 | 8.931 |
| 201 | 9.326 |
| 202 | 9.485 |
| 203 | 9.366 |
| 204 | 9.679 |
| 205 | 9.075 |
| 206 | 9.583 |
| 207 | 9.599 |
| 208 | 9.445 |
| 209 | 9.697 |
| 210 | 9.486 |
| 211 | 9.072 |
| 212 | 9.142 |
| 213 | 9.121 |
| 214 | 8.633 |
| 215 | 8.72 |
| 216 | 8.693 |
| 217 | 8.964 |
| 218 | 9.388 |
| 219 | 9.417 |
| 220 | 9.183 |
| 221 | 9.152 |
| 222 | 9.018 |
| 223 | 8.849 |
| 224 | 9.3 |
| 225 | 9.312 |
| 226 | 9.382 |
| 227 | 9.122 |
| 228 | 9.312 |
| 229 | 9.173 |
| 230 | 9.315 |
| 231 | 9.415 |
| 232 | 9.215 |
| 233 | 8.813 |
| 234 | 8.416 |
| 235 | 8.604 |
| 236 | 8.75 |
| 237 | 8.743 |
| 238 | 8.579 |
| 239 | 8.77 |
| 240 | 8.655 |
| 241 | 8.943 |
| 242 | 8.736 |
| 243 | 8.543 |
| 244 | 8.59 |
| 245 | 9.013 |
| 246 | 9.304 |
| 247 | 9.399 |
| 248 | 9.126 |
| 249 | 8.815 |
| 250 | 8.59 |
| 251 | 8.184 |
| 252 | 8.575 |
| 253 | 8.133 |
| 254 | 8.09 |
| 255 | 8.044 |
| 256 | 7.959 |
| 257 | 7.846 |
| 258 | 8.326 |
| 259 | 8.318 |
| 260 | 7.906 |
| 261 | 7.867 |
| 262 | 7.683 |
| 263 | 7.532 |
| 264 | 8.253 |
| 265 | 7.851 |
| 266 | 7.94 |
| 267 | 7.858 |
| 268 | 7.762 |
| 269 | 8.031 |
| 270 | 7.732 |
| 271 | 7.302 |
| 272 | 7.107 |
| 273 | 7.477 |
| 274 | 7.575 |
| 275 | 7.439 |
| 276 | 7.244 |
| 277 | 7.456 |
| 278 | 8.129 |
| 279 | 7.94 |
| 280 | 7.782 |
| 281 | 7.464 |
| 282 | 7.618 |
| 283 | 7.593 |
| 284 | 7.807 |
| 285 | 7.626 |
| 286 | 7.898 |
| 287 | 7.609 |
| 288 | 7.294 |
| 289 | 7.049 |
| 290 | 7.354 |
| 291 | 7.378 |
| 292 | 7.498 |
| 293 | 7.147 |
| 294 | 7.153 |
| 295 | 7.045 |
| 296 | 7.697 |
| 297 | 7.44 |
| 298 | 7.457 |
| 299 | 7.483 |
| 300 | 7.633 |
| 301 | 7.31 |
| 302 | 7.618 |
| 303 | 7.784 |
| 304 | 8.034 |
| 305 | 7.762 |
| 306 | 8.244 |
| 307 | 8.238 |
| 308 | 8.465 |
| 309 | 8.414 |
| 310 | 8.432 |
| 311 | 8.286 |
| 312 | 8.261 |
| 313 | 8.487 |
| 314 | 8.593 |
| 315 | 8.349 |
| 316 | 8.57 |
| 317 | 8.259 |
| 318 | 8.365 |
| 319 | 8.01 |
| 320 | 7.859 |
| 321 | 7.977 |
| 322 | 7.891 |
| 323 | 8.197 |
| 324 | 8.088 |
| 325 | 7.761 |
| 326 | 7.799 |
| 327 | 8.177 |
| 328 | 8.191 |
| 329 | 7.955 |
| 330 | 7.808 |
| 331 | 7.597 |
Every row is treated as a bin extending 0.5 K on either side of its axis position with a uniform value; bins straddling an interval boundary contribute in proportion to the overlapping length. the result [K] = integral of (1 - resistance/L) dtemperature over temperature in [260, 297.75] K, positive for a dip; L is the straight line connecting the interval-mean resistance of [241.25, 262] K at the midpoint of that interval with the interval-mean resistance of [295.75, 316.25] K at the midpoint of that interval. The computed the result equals 3.0 K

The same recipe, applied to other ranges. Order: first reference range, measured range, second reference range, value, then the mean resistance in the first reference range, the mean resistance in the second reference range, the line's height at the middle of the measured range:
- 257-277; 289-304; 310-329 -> 1.03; 7.74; 8.17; 7.99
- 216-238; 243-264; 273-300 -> 0.03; 9.07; 7.51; 8.37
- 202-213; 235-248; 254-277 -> -0.60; 9.4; 7.77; 8.45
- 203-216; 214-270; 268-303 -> -0.81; 9.25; 7.52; 8.51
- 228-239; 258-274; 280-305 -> 0.70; 8.91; 7.51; 8.14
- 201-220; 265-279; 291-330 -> 1.33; 9.25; 7.94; 8.44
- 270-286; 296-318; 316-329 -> -0.42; 7.59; 8.06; 7.9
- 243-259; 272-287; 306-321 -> 1.43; 8.53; 8.31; 8.43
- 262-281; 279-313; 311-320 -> 1.42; 7.68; 8.33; 8.04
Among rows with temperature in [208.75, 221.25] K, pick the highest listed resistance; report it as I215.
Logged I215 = 9.697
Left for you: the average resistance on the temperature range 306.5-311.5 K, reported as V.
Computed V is 8.37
